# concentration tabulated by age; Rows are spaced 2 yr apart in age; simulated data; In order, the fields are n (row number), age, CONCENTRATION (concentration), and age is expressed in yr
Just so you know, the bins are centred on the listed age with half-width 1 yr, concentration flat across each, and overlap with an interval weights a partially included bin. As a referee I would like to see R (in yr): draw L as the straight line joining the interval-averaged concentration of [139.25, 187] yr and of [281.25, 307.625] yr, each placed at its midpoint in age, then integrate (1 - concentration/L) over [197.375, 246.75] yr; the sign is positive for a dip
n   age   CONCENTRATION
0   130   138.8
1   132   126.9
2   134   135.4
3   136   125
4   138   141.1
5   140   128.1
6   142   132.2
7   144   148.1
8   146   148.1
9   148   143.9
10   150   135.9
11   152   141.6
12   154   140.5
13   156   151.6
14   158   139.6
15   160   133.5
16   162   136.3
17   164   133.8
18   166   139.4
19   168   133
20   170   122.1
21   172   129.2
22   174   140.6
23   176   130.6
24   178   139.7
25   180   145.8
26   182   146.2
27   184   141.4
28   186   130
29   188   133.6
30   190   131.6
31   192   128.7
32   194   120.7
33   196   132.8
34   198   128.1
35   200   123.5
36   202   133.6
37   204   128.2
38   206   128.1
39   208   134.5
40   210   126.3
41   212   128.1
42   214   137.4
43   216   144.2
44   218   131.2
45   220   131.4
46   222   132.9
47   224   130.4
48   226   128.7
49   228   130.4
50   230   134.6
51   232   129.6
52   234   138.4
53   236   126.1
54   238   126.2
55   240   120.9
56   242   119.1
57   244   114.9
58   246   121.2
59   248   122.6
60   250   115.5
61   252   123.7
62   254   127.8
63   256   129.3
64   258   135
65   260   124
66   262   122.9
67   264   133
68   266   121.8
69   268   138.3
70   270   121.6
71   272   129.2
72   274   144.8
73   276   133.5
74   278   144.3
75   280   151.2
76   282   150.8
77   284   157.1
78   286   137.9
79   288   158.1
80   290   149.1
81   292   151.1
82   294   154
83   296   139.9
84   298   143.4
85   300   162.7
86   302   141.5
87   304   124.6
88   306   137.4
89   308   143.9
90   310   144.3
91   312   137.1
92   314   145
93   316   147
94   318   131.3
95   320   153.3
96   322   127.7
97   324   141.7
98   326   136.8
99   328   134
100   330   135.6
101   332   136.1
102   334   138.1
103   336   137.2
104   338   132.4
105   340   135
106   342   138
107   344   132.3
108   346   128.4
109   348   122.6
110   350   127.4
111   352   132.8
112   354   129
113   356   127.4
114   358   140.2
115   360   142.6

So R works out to 4.4 yr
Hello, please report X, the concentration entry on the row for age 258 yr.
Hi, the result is 135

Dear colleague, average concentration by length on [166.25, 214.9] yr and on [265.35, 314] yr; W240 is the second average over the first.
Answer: 1.08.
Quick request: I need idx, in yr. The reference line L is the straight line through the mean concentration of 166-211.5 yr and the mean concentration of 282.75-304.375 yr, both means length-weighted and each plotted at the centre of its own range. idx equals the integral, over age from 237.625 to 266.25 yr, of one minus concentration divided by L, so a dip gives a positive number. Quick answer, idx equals 3.6 yr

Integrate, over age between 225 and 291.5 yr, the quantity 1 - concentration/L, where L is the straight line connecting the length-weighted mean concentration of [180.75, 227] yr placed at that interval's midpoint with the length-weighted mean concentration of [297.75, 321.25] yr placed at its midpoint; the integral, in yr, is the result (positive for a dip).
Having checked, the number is 2.5 yr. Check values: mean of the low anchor 132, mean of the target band 132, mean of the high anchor 142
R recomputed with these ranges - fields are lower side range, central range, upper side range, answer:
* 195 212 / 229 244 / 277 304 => 1.0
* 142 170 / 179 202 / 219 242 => 0.3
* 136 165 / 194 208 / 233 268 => 0.3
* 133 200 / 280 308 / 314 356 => -2.4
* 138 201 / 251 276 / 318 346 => 1.2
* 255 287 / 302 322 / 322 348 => -0.7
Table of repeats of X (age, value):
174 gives 140.6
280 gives 151.2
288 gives 158.1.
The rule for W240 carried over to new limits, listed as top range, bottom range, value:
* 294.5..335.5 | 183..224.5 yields 1.07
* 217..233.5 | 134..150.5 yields 0.95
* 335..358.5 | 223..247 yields 1.04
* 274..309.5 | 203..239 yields 1.11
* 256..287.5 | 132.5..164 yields 0.99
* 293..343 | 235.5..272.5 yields 1.12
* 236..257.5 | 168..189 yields 0.90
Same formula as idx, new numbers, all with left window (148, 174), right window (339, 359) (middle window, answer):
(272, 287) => -1.26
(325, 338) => -0.41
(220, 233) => 0.36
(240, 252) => 1.35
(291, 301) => -1.31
